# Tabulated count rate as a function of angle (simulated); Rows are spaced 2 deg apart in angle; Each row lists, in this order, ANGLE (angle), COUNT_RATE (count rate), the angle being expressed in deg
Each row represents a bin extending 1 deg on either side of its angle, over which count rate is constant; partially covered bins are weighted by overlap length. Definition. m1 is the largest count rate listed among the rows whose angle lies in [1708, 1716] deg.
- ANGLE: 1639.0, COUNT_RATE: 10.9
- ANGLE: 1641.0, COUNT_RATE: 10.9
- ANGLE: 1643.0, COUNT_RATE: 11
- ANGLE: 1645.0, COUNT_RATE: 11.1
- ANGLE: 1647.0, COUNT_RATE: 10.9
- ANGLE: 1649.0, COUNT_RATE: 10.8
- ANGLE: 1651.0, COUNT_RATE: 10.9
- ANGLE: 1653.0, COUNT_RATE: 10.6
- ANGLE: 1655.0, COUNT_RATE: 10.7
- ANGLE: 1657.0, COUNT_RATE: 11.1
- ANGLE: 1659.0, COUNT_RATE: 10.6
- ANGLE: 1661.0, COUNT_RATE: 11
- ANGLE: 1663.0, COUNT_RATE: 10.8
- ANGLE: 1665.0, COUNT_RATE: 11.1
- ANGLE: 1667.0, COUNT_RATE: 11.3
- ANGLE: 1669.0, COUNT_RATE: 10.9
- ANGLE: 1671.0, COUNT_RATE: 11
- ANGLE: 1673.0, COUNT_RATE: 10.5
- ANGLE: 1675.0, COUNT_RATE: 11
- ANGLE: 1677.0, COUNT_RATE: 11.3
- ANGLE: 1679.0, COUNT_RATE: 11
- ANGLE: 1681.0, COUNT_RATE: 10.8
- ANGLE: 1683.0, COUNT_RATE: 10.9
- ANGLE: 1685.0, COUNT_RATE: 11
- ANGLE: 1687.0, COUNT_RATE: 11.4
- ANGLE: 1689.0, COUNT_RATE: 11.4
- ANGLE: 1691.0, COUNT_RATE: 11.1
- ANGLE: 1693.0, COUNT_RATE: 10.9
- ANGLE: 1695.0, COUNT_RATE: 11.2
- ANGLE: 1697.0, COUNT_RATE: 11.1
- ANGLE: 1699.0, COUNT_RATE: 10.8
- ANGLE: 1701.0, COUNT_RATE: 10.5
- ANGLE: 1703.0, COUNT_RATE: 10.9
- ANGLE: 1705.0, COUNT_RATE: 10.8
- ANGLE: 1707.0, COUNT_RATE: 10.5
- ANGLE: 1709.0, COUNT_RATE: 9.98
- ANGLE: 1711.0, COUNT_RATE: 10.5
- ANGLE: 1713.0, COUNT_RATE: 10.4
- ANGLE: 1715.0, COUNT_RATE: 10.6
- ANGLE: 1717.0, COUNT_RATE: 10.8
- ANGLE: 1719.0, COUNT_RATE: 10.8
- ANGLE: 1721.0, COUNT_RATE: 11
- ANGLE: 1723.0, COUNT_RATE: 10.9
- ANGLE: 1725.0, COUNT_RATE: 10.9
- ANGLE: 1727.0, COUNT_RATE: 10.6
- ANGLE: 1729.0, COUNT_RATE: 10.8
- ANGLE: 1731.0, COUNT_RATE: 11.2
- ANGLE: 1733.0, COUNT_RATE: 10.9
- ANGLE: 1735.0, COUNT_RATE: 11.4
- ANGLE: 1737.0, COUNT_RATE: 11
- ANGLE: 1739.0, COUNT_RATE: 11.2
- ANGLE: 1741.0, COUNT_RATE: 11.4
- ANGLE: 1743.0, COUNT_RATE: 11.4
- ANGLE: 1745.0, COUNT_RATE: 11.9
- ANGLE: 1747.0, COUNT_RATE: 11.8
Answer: 10.6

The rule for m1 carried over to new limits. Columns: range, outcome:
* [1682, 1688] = 11.4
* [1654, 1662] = 11.1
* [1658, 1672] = 11.3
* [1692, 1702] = 11.2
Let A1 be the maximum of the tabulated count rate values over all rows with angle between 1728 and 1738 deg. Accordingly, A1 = 11.4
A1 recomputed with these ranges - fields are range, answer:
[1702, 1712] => 10.9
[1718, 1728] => 11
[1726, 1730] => 10.8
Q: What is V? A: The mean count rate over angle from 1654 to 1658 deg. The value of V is 10.9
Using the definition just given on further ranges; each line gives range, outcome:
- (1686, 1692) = 11.3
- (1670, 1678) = 10.9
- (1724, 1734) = 10.9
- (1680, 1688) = 11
